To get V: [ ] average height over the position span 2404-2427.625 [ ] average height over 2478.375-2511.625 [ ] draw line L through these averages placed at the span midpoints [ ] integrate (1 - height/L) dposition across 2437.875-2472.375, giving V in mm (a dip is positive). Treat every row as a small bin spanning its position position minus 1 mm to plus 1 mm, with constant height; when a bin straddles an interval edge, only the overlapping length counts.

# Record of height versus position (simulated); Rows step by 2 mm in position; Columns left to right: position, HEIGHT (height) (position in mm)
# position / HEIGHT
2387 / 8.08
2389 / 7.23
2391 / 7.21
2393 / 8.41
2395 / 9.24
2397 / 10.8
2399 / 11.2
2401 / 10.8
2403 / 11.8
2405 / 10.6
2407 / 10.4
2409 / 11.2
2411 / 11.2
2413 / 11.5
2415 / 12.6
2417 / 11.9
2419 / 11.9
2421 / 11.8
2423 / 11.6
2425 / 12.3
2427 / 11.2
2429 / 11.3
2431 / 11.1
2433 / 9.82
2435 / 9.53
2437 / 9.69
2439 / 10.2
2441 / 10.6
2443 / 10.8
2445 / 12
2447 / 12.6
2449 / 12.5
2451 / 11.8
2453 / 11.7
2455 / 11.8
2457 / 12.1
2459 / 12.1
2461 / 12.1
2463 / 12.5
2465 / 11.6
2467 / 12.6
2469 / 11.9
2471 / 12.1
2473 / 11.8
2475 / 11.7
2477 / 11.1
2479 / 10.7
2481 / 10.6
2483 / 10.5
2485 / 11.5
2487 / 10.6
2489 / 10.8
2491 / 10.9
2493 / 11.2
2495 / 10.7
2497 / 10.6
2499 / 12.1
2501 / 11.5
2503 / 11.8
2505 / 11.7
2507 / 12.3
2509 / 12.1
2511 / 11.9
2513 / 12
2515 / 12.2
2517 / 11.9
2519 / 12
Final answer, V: -1.3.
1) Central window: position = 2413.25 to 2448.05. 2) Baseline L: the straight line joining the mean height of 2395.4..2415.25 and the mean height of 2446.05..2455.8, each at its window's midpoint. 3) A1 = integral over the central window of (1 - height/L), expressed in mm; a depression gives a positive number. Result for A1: 1.2 mm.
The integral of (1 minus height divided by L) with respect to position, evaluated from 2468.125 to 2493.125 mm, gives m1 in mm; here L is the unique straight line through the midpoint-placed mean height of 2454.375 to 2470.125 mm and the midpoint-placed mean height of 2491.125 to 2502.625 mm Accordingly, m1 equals 1.0 mm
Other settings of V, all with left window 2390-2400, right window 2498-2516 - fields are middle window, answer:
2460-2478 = -1.4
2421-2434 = -1.5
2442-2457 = -1.8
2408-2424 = -3.0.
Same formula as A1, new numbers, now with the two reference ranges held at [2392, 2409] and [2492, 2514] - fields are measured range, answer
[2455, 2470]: -1.27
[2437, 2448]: -0.16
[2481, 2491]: 0.53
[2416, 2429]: -1.26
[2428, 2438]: 0.49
